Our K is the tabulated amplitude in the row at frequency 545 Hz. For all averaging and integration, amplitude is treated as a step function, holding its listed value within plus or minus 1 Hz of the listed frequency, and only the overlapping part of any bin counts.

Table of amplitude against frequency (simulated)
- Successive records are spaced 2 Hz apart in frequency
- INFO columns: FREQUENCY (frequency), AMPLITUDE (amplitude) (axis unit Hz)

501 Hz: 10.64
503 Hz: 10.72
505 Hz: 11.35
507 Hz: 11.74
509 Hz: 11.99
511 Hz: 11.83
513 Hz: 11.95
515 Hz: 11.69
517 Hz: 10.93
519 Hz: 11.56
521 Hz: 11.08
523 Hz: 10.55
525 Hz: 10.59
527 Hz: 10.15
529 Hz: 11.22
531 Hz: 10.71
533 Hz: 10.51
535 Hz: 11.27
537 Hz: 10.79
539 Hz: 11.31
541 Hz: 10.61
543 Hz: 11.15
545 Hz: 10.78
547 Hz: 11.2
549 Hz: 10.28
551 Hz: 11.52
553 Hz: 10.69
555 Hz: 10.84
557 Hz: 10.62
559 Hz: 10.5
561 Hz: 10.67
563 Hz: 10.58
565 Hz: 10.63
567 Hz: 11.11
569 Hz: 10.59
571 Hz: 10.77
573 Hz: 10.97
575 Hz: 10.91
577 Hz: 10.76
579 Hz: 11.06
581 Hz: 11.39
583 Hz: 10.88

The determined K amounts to 10.78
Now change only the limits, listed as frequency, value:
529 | 11.22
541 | 10.61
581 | 11.39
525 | 10.59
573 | 10.97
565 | 10.63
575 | 10.91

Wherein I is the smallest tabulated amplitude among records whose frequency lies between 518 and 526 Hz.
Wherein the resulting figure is 10.55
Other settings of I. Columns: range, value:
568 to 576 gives 10.59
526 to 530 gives 10.15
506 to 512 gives 11.74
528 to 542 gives 10.51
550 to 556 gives 10.69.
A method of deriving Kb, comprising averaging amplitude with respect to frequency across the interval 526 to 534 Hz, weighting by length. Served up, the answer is 10.6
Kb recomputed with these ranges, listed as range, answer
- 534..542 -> 11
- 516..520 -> 11.2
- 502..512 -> 11.5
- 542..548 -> 11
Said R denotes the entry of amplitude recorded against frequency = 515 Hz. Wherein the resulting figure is 11.69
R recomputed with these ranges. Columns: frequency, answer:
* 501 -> 10.64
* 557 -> 10.62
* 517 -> 10.93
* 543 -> 11.15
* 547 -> 11.2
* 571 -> 10.77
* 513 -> 11.95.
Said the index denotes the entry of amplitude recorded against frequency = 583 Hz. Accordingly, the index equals 10.88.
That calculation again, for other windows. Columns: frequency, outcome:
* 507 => 11.74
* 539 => 11.31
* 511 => 11.83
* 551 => 11.52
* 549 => 10.28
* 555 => 10.84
